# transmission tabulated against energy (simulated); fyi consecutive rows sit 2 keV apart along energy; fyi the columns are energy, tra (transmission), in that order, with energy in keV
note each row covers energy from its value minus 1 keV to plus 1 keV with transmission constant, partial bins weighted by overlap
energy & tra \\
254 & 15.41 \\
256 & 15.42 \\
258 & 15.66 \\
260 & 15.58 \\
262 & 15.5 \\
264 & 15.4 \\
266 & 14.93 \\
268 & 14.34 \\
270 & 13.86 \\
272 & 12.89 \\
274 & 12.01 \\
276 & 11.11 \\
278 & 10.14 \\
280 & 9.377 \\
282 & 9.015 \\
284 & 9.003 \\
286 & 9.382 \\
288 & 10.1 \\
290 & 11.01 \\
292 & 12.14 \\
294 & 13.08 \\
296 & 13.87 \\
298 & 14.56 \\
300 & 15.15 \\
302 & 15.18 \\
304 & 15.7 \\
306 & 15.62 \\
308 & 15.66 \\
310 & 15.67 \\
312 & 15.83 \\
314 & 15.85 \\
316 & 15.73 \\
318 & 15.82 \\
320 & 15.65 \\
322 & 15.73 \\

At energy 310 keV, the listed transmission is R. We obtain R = 15.67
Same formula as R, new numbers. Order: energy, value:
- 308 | 15.66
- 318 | 15.82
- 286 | 9.382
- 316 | 15.73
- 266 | 14.93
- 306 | 15.62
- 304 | 15.7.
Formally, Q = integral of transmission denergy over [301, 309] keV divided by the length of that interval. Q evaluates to 15.5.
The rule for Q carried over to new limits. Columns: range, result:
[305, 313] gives 15.7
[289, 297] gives 12.5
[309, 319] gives 15.8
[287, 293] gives 11.1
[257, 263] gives 15.6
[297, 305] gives 15.1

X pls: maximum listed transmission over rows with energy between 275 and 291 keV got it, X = 11.11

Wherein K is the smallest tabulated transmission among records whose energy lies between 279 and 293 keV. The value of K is 9.003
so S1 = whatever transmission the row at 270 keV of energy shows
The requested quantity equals 13.86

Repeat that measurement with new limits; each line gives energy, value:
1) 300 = 15.15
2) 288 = 10.1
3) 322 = 15.73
